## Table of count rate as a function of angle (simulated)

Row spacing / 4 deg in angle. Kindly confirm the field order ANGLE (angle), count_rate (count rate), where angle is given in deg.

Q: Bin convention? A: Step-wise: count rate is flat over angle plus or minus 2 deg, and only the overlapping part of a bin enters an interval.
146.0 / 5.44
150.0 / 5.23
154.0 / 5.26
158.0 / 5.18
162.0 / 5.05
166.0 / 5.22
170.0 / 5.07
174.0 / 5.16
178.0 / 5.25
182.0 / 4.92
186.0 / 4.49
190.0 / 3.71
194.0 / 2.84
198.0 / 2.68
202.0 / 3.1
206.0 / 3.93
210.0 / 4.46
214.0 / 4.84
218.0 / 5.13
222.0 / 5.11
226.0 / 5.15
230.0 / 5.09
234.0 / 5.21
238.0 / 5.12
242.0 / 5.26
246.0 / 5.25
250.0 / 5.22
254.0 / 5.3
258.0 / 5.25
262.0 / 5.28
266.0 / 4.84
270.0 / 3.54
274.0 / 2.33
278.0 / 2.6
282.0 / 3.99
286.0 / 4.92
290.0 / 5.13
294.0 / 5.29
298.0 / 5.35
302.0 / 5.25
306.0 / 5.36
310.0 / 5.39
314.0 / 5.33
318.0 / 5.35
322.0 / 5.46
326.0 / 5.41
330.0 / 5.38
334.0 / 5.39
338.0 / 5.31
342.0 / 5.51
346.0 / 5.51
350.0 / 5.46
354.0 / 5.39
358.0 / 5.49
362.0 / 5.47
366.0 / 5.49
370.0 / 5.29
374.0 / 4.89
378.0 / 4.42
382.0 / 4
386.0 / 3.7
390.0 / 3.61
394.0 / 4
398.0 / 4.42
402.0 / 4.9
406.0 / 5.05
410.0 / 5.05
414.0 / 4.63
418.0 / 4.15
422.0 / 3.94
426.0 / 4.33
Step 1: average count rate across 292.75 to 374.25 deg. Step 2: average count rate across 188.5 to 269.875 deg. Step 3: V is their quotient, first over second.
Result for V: 1.2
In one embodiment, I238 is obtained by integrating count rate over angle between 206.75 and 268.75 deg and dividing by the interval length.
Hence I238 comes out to 5.06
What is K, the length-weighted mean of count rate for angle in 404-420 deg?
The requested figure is 4.72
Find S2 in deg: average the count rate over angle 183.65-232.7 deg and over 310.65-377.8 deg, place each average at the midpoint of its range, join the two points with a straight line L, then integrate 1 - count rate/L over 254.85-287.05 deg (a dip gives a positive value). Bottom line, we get 4.3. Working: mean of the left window 4.23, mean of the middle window 4.11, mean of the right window 5.36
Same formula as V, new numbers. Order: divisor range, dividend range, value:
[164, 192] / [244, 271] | 1.04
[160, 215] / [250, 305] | 1.06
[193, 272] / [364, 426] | 0.97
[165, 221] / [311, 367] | 1.25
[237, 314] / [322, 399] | 1.04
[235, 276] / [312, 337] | 1.13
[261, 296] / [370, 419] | 1.06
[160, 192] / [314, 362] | 1.12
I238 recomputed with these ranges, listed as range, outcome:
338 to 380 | 5.29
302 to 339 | 5.37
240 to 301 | 4.65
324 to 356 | 5.42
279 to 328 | 5.13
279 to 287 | 4.17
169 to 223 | 4.31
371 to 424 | 4.38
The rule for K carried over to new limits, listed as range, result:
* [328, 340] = 5.36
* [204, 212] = 4.2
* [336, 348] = 5.44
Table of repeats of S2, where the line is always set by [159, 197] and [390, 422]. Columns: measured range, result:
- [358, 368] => -2.14 deg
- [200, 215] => 1.81 deg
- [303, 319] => -2.86 deg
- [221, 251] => -3.97 deg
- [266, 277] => 3.15 deg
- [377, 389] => 1.42 deg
